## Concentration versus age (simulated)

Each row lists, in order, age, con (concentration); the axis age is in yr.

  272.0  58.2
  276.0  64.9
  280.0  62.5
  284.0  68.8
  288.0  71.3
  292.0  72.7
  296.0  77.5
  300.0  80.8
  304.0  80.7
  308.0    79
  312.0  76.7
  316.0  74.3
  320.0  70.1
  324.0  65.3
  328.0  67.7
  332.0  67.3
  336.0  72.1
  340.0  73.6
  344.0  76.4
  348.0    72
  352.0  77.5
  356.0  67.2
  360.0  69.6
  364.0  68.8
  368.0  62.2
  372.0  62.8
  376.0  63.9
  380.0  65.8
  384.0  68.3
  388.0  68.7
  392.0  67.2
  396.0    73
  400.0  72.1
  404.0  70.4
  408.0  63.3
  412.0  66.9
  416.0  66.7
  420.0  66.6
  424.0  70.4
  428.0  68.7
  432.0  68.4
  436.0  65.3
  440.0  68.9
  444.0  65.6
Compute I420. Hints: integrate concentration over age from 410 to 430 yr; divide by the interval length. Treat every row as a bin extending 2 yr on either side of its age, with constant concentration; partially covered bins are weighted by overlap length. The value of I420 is 67.9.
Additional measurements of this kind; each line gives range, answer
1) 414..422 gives 66.7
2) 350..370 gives 69.1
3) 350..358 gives 72.3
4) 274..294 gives 68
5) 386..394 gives 68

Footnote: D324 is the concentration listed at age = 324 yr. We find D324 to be 65.3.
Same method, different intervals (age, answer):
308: 79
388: 68.7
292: 72.7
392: 67.2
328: 67.7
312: 76.7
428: 68.7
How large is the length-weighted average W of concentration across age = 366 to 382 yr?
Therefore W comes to 63.7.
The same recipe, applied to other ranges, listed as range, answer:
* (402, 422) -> 66.8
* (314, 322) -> 72.2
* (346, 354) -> 74.8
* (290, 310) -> 78.1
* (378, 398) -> 68.6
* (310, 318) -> 75.5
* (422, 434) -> 69.2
